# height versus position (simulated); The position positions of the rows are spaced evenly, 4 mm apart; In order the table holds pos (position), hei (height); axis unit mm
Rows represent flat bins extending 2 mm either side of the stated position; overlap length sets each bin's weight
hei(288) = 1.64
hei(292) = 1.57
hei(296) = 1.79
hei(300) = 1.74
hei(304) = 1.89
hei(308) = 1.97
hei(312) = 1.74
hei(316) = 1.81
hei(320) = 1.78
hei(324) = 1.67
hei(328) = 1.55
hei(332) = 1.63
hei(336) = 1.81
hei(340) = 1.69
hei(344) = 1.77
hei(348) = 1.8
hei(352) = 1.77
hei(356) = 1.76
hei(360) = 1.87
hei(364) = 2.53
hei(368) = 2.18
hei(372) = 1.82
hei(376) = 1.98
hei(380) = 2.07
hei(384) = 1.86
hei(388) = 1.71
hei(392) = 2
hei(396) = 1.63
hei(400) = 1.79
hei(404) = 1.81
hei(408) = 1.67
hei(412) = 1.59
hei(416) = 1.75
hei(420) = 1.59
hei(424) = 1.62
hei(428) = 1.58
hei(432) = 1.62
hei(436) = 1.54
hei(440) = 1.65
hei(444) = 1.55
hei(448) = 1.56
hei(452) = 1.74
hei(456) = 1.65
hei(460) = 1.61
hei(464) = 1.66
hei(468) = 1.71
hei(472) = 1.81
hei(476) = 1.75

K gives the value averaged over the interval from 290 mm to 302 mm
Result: 1.7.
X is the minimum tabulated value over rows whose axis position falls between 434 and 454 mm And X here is 1.54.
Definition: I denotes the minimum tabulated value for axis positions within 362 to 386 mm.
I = 1.82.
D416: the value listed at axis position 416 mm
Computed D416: 1.75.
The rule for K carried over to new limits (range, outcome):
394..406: 1.74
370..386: 1.93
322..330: 1.61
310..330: 1.71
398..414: 1.71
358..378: 2.08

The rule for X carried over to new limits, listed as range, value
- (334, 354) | 1.69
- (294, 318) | 1.74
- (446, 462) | 1.56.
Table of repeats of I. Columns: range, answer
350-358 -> 1.76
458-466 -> 1.61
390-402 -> 1.63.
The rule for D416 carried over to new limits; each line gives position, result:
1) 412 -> 1.59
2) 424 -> 1.62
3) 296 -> 1.79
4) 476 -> 1.75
